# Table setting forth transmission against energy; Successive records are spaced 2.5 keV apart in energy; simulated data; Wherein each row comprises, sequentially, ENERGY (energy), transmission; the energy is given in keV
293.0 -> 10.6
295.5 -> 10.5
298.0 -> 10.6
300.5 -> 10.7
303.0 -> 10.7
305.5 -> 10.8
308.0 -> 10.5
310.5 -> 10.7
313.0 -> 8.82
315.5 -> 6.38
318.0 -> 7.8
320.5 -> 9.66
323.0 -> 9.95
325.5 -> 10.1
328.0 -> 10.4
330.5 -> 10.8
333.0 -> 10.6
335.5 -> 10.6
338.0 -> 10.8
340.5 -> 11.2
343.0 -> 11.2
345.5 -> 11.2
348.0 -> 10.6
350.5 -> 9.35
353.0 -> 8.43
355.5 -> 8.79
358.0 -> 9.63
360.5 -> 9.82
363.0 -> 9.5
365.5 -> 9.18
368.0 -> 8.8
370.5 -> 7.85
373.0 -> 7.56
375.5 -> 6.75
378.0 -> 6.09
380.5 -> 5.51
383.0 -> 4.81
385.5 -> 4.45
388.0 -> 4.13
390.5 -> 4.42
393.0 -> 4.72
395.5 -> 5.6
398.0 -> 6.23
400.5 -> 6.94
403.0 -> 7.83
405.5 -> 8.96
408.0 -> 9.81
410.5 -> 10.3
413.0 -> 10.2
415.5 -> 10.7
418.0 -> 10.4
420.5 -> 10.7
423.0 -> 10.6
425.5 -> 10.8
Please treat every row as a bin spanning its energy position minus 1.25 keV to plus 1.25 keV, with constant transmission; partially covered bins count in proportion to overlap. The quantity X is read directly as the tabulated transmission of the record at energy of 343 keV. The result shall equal 11.2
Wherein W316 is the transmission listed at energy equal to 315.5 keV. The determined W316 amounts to 6.38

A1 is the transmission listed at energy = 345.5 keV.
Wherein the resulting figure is 11.2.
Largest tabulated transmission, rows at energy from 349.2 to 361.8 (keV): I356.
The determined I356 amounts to 9.82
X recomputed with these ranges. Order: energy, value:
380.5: 5.51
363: 9.5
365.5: 9.18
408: 9.81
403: 7.83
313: 8.82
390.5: 4.42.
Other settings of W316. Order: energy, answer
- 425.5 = 10.8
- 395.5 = 5.6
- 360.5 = 9.82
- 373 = 7.56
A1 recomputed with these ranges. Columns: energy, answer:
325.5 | 10.1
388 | 4.13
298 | 10.6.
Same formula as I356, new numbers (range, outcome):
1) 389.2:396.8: 5.6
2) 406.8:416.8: 10.7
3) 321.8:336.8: 10.8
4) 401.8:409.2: 9.81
